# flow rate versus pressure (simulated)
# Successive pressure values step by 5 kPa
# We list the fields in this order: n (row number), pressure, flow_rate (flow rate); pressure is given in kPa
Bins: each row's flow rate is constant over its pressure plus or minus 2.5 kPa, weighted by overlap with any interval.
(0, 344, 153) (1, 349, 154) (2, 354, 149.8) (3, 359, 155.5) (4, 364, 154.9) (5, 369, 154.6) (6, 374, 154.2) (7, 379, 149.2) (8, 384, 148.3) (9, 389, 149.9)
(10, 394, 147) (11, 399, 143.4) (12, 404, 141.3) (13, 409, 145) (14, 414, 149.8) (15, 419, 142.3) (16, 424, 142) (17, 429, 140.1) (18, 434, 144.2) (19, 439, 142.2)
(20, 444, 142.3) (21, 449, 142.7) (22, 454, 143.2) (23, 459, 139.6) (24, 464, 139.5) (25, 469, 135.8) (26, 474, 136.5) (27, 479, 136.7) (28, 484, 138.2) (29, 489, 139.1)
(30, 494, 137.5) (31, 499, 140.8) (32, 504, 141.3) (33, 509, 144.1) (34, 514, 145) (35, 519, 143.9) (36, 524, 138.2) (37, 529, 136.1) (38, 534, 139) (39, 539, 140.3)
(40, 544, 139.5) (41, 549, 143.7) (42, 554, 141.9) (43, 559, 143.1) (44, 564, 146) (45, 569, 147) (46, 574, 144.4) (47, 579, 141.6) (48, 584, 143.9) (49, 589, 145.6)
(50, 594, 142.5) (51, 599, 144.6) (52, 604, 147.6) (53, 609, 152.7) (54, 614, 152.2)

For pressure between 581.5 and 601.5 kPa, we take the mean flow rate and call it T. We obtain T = 144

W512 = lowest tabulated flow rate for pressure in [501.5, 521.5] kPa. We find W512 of 141.3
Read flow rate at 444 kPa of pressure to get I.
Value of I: 142.3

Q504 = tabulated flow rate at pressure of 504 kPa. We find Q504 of 141.3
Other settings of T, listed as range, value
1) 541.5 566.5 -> 143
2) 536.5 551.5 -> 141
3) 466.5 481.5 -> 136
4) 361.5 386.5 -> 152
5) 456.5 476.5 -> 138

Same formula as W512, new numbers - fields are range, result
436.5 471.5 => 135.8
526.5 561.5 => 136.1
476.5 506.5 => 136.7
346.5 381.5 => 149.2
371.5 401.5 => 143.4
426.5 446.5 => 140.1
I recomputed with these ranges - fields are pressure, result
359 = 155.5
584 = 143.9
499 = 140.8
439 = 142.2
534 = 139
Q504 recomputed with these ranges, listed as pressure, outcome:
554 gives 141.9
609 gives 152.7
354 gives 149.8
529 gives 136.1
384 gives 148.3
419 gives 142.3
